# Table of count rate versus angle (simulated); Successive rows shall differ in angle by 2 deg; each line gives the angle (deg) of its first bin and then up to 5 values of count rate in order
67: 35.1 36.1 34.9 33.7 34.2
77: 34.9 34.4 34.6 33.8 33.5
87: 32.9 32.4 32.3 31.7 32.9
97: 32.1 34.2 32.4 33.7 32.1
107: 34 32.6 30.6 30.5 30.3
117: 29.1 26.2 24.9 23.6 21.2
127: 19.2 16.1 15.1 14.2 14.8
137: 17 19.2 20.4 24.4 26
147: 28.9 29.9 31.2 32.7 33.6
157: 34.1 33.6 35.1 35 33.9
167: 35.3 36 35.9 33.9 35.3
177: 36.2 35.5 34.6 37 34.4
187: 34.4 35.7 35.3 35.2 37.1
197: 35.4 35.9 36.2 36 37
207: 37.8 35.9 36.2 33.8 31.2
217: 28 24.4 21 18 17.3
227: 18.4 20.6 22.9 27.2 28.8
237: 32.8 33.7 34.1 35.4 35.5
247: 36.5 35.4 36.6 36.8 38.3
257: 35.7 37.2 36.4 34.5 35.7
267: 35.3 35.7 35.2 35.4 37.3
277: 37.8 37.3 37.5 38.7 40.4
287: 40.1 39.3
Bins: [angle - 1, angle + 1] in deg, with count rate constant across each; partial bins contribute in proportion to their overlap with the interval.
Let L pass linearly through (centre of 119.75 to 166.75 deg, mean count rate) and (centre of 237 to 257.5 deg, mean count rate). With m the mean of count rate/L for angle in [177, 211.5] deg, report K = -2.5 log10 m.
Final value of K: -0.18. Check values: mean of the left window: 25.6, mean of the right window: 35.7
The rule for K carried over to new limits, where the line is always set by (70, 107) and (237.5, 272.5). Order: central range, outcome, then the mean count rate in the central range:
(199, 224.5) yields 0.128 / 31.2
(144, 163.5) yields 0.078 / 31.9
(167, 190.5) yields -0.022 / 35.4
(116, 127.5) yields 0.362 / 24.2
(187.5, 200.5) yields -0.027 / 35.7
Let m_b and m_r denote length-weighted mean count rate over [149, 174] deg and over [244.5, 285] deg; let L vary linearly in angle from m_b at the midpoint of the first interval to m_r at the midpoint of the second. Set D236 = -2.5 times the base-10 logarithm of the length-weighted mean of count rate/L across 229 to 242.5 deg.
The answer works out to 0.21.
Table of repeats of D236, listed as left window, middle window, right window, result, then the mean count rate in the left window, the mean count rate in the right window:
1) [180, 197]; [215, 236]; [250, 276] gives 0.477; 35.5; 36.2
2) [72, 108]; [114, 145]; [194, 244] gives 0.460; 33.3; 30.2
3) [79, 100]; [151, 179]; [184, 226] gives -0.067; 33.1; 32.2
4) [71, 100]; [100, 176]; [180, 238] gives 0.149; 33.5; 31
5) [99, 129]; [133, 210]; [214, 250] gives -0.151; 28.4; 27.8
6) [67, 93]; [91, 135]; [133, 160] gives 0.115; 33.9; 26.1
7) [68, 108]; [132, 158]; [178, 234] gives 0.275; 33.5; 31.2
